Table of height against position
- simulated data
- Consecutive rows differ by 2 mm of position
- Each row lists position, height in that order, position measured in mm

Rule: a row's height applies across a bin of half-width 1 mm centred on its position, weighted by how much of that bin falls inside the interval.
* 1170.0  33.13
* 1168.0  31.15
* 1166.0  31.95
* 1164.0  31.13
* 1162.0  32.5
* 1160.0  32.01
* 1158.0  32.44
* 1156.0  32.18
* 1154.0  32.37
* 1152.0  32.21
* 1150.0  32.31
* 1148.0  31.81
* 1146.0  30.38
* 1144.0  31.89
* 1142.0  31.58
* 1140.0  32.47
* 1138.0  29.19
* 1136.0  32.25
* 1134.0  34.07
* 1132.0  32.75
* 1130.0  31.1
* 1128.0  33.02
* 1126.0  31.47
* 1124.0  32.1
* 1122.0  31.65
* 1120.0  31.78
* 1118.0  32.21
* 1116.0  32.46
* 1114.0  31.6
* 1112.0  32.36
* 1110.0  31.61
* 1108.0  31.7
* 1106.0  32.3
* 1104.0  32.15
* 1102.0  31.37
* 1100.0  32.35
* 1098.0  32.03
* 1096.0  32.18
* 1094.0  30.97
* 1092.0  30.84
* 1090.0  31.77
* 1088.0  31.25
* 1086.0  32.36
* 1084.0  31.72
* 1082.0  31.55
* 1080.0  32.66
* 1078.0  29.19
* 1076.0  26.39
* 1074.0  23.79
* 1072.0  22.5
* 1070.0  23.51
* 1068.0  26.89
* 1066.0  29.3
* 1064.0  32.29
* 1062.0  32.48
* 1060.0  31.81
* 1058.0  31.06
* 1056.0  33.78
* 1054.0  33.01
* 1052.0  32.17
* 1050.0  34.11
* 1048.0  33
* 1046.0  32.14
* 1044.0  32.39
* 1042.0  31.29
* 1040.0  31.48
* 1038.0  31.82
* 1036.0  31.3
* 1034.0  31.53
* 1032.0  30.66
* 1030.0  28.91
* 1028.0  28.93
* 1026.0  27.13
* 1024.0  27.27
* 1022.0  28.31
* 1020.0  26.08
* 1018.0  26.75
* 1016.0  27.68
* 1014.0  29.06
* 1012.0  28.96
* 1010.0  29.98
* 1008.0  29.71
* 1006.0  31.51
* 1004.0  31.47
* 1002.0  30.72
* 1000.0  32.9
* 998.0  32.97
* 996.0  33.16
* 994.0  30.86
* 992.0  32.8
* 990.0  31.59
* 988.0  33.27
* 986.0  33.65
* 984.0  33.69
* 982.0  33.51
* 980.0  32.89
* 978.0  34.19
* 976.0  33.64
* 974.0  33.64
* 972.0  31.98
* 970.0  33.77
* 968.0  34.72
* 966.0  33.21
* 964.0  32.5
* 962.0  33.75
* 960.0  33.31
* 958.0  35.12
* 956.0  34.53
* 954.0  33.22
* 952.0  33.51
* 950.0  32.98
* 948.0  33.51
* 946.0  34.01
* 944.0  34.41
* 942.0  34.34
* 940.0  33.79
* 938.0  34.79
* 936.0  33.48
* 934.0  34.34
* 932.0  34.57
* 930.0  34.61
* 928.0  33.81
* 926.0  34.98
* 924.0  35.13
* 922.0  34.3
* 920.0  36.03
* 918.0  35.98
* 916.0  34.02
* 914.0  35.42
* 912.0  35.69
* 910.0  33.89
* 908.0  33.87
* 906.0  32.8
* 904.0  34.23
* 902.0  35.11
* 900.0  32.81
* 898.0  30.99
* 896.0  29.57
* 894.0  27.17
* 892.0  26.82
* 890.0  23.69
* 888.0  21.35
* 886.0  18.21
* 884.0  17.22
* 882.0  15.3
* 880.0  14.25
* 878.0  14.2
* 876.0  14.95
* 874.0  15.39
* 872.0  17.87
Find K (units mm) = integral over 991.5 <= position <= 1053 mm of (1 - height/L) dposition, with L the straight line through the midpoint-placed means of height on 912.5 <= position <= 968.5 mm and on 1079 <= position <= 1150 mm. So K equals 4.8 mm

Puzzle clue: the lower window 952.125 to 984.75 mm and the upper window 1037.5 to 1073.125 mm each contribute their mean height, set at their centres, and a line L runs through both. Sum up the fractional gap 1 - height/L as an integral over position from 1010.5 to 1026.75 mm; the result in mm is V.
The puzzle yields 2.2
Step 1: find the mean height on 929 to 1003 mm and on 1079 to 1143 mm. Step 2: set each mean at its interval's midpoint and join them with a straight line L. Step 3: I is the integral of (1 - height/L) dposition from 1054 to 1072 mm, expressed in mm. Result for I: 1.4 mm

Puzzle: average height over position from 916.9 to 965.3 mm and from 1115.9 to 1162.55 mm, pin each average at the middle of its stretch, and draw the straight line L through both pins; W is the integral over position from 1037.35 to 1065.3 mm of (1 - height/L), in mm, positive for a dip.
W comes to 0.6 mm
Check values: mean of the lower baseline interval 34.2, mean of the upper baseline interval 32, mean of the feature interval 32.3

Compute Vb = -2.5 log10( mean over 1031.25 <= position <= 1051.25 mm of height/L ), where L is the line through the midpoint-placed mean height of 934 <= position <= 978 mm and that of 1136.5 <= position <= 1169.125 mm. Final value 0.030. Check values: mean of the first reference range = 33.7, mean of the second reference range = 31.7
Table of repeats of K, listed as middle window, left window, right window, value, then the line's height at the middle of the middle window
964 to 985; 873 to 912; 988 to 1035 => -3.7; 28.5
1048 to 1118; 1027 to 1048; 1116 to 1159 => 1.5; 31.5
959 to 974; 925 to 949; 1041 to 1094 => 0.0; 33.4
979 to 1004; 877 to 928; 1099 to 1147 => -2.0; 30.2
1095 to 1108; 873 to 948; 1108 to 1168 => -0.2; 31.6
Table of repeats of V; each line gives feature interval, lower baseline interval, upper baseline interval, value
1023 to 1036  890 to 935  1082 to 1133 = 1.27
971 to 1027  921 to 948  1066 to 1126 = 3.03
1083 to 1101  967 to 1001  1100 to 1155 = 0.29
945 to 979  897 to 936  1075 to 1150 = 0.08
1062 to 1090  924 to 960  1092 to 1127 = 2.90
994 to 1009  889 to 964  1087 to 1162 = 0.50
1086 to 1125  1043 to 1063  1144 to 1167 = 0.50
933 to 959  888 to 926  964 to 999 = -0.97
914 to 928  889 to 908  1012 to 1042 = -2.18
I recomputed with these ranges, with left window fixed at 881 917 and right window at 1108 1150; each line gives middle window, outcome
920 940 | -3.6 mm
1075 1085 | 0.3 mm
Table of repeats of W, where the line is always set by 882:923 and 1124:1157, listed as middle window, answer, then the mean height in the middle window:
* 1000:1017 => 0.5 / 30.1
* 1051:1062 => -0.4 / 32.4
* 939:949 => -1.2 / 34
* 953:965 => -1.3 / 33.7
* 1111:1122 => -0.1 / 32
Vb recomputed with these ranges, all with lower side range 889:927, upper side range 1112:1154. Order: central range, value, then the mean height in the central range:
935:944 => -0.048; 34.1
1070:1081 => 0.206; 26.6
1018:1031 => 0.168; 27.7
